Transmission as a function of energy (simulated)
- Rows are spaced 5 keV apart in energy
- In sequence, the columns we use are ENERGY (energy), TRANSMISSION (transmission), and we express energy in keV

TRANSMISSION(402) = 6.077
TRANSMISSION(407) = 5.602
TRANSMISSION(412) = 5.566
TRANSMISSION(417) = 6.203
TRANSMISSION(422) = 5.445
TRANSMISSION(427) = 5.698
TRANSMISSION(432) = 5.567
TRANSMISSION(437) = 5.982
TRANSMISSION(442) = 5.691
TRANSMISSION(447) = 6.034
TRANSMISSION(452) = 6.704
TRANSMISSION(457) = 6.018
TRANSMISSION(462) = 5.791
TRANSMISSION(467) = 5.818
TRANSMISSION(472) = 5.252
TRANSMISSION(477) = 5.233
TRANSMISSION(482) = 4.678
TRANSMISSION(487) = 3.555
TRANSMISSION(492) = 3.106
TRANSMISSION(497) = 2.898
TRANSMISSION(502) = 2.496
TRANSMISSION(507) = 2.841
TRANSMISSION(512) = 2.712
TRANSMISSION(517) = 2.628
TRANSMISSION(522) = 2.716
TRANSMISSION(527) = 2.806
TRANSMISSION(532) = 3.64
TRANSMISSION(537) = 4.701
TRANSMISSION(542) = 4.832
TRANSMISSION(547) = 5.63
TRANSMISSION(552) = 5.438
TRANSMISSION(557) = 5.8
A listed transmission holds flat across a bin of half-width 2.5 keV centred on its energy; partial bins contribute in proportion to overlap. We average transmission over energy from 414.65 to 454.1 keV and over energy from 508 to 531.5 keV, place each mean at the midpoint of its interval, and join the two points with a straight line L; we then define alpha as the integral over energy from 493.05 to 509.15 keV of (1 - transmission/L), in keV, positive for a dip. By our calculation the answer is 3.3 keV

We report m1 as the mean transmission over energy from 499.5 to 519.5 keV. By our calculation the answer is 2.67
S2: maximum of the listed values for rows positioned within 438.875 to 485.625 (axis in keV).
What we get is 6.704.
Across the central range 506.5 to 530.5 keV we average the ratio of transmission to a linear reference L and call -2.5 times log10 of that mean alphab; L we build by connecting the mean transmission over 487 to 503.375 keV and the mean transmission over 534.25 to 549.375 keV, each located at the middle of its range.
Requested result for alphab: 0.39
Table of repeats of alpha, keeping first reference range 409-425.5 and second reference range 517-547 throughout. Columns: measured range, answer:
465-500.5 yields 2.9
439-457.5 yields -3.3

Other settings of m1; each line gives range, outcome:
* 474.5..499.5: 3.89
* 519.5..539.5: 3.47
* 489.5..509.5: 2.84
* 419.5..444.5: 5.68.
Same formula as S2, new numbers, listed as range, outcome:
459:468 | 5.818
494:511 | 2.898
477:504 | 5.233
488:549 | 5.63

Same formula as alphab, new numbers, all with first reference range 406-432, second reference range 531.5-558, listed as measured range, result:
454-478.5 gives -0.04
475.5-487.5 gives 0.18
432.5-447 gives -0.05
